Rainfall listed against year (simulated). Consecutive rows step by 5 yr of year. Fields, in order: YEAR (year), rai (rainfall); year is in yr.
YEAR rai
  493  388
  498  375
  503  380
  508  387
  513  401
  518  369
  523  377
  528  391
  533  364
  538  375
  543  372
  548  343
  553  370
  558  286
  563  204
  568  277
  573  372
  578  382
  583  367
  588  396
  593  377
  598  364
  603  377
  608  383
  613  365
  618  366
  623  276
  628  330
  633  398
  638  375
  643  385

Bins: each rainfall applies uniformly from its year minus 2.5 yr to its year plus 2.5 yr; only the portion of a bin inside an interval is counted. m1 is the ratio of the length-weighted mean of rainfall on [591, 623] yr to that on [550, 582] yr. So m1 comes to 1.1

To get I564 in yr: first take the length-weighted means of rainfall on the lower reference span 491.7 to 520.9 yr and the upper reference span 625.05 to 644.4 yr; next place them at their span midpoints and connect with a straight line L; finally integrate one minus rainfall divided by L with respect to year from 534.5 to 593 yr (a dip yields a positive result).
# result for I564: 5.3 yr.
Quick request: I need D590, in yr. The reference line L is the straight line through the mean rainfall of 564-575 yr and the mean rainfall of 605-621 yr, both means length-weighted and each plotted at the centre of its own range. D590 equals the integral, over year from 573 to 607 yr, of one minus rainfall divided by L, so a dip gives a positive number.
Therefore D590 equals -4.30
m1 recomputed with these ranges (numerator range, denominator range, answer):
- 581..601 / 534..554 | 1.03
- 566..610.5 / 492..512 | 0.96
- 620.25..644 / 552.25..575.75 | 1.18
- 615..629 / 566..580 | 0.94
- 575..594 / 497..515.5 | 0.98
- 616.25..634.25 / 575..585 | 0.90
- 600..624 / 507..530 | 0.93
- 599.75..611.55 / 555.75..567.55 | 1.51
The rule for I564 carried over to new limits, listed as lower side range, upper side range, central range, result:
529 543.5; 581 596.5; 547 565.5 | 3.8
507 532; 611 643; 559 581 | 3.6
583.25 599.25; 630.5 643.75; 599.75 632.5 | 2.5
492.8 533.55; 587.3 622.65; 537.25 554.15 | 0.6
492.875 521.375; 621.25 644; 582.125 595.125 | -0.6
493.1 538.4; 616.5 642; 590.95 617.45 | -1.2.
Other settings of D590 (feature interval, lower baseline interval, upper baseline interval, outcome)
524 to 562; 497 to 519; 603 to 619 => 2.8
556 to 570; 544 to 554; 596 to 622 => 4.1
